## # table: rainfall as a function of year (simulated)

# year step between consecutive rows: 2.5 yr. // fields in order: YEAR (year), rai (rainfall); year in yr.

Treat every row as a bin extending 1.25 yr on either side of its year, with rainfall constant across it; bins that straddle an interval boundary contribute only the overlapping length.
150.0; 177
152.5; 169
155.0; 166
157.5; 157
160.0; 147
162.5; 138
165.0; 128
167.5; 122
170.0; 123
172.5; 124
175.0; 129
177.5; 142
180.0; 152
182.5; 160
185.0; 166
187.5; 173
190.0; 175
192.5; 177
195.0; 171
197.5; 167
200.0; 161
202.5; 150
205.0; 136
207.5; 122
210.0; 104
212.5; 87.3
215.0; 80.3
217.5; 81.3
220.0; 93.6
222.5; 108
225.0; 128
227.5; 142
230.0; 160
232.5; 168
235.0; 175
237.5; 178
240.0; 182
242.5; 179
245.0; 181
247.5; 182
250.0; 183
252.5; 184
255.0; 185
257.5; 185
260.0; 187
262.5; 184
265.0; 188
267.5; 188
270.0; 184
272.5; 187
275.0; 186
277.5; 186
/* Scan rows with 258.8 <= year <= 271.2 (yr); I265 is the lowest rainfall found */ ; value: 184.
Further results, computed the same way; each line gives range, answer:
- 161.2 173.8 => 122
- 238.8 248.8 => 179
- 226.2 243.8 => 142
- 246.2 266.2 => 182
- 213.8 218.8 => 80.3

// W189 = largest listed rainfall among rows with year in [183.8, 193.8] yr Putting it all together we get 177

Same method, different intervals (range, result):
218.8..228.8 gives 142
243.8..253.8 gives 184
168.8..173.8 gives 124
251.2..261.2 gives 187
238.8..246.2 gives 182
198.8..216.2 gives 161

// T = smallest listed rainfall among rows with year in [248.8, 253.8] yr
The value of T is 183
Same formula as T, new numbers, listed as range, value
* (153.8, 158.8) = 157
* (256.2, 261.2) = 185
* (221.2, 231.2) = 108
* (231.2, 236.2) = 168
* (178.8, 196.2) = 152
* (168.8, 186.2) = 123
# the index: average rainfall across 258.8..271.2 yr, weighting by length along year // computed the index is 186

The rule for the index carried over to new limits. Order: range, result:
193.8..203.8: 162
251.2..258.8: 185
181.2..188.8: 166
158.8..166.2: 138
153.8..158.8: 161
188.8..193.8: 176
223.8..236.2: 155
